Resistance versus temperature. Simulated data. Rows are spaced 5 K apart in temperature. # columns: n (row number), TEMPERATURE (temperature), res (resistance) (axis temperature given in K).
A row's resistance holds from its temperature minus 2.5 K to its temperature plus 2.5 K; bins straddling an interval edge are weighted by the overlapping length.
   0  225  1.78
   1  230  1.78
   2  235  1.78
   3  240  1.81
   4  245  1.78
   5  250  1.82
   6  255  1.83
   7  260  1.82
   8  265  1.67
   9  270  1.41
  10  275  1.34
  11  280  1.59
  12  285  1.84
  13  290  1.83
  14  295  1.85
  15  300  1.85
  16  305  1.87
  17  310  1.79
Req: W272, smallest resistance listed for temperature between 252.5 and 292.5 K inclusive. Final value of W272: 1.34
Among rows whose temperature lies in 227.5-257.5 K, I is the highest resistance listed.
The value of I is 1.83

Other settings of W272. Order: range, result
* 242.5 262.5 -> 1.78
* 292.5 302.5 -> 1.85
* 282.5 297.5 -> 1.83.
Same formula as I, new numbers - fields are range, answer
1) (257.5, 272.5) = 1.82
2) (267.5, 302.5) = 1.85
